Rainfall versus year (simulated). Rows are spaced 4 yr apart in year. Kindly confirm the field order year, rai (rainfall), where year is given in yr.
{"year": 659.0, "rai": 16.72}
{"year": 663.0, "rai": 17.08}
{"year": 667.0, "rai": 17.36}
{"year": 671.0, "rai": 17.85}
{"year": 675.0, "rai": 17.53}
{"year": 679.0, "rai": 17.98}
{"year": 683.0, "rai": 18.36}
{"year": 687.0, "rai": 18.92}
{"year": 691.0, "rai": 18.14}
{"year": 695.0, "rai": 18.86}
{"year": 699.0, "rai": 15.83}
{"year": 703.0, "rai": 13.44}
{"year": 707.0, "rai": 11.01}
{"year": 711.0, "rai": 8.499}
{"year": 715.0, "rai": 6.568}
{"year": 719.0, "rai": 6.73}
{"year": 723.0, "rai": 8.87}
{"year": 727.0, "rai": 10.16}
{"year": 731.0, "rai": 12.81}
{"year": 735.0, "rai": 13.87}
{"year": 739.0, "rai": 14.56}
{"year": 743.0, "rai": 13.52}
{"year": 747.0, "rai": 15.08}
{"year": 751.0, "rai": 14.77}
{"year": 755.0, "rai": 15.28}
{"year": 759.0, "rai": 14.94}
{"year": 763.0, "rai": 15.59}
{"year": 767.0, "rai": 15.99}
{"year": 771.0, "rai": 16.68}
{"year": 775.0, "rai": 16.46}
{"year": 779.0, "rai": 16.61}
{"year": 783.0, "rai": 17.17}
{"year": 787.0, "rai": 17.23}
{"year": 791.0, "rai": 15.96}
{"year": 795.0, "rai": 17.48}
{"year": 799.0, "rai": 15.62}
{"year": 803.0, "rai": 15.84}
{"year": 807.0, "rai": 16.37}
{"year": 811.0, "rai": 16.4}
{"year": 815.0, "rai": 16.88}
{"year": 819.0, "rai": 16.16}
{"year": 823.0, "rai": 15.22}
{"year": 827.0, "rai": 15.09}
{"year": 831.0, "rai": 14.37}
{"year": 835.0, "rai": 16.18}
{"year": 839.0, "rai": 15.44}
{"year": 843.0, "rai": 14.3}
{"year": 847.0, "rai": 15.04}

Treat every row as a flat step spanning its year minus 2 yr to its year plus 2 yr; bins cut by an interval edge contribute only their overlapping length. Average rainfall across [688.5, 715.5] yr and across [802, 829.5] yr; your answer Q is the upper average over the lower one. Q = 1.17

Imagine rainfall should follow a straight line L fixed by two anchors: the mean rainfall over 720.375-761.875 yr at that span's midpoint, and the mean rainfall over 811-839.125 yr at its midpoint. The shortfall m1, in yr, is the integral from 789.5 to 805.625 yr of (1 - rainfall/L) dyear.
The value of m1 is -1.4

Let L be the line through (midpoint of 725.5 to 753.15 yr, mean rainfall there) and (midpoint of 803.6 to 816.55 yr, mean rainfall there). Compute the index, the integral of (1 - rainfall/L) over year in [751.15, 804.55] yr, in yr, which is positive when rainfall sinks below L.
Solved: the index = -3.6 yr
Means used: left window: 13.6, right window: 16.5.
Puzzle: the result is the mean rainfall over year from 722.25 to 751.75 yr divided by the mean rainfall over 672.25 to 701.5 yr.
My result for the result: 0.73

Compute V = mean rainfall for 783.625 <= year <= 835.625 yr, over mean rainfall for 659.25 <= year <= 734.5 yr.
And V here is 1.13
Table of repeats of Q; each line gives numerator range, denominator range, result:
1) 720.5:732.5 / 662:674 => 0.59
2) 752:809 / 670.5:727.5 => 1.16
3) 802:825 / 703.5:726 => 1.85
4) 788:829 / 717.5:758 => 1.27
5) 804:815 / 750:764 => 1.08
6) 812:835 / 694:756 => 1.27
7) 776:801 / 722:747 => 1.32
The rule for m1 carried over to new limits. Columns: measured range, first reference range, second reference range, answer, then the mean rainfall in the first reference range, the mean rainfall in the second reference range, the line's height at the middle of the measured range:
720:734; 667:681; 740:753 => 4.3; 17.7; 14.5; 15.3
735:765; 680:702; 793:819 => 4.1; 17.8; 16.4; 17.1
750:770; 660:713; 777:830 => 1.0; 16.2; 16.3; 16.3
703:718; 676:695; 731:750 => 6.7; 18.4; 14.1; 16.4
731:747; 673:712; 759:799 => 2.3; 16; 16.4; 16.3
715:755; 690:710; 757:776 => 8.7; 15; 15.9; 15.5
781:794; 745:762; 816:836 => -1.4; 15.1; 15.4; 15.2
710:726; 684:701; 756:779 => 8.8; 18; 16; 17.3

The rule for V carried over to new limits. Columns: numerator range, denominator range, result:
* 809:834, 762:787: 0.95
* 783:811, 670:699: 0.91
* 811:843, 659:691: 0.87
